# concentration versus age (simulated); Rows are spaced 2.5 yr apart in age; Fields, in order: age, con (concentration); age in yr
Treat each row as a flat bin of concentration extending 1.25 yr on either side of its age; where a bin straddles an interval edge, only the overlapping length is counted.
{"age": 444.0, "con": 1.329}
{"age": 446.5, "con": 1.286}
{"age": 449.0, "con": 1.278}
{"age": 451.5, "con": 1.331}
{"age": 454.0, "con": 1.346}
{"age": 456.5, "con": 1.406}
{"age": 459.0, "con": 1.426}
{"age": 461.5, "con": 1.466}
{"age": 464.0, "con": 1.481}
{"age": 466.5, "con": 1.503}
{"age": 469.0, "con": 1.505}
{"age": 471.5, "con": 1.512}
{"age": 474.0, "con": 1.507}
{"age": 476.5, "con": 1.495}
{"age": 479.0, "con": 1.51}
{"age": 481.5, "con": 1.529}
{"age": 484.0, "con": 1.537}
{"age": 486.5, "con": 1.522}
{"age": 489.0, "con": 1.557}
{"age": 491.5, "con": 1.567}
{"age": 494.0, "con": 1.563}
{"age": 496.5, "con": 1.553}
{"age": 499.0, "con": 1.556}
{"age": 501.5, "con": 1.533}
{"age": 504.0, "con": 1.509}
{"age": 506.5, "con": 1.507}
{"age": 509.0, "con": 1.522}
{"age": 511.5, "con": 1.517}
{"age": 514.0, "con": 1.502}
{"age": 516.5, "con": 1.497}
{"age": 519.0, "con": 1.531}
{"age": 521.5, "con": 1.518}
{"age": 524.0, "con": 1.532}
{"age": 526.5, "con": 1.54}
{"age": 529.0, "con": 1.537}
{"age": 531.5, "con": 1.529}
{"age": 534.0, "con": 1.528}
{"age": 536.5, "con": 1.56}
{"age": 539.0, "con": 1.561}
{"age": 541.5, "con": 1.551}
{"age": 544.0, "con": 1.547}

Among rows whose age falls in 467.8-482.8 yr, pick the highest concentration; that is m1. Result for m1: 1.529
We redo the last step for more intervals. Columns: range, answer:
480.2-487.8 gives 1.537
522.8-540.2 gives 1.561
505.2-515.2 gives 1.522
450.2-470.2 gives 1.505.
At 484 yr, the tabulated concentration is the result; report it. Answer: 1.537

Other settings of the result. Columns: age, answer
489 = 1.557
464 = 1.481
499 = 1.556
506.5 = 1.507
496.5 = 1.553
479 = 1.51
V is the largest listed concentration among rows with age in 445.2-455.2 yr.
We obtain 1.346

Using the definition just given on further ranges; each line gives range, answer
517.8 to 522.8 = 1.531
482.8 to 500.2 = 1.567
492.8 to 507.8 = 1.563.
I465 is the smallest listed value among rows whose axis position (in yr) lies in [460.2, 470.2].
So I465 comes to 1.466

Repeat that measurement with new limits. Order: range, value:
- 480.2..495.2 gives 1.522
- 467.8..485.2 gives 1.495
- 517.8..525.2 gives 1.518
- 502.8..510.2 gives 1.507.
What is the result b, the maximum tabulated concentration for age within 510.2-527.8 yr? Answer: 1.54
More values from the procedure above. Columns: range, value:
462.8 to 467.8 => 1.503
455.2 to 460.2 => 1.426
